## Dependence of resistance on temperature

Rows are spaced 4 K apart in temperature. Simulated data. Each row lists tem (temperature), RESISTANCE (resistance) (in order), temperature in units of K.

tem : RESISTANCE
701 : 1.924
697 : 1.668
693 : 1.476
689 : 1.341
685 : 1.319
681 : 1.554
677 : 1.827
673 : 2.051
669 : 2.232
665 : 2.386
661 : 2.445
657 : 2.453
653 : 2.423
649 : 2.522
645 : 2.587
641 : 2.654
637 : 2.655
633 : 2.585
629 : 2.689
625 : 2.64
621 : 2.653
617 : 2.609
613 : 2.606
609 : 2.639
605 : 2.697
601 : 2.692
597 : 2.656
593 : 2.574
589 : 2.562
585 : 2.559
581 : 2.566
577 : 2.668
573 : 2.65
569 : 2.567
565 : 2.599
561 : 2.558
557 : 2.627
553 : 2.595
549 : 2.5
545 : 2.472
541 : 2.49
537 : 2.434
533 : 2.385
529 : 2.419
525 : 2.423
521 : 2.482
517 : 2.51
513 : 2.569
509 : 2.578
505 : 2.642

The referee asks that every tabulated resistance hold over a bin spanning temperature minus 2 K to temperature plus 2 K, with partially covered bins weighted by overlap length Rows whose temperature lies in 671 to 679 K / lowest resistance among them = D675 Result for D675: 1.827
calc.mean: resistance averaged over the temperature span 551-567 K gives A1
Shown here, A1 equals 2.59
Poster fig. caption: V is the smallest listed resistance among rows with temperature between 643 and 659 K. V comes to 2.423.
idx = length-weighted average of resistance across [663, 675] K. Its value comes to 2.22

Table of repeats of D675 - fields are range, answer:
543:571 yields 2.472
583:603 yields 2.559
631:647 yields 2.585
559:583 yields 2.558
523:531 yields 2.419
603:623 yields 2.606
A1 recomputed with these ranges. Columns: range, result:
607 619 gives 2.62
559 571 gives 2.57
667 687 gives 1.8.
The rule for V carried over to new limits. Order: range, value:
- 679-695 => 1.319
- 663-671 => 2.232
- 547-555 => 2.5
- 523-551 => 2.385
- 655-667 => 2.386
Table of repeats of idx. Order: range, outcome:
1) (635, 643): 2.65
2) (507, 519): 2.55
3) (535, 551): 2.47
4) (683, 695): 1.38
